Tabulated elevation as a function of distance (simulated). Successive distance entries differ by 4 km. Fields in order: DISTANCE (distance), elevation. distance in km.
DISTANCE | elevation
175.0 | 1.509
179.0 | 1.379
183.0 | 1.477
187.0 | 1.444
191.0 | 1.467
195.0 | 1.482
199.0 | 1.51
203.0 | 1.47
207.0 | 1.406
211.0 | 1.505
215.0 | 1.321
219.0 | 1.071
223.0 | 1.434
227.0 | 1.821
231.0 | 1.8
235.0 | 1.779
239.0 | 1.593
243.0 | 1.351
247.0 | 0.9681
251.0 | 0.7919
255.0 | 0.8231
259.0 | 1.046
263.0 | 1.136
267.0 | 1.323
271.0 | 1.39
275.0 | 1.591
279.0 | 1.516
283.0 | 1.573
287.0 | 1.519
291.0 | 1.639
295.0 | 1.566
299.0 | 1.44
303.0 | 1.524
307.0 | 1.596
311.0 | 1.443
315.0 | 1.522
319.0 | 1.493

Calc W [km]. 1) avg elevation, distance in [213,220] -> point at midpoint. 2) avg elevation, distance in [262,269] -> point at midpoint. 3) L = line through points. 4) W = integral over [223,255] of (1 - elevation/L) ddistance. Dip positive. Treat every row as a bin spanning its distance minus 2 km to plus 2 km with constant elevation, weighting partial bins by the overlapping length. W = -4.65 km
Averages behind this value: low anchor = 1.21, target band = 1.4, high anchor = 1.24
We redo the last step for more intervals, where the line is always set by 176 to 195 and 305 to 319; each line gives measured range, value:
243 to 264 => 7.1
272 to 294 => -0.9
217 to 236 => -1.3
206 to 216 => 0.3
